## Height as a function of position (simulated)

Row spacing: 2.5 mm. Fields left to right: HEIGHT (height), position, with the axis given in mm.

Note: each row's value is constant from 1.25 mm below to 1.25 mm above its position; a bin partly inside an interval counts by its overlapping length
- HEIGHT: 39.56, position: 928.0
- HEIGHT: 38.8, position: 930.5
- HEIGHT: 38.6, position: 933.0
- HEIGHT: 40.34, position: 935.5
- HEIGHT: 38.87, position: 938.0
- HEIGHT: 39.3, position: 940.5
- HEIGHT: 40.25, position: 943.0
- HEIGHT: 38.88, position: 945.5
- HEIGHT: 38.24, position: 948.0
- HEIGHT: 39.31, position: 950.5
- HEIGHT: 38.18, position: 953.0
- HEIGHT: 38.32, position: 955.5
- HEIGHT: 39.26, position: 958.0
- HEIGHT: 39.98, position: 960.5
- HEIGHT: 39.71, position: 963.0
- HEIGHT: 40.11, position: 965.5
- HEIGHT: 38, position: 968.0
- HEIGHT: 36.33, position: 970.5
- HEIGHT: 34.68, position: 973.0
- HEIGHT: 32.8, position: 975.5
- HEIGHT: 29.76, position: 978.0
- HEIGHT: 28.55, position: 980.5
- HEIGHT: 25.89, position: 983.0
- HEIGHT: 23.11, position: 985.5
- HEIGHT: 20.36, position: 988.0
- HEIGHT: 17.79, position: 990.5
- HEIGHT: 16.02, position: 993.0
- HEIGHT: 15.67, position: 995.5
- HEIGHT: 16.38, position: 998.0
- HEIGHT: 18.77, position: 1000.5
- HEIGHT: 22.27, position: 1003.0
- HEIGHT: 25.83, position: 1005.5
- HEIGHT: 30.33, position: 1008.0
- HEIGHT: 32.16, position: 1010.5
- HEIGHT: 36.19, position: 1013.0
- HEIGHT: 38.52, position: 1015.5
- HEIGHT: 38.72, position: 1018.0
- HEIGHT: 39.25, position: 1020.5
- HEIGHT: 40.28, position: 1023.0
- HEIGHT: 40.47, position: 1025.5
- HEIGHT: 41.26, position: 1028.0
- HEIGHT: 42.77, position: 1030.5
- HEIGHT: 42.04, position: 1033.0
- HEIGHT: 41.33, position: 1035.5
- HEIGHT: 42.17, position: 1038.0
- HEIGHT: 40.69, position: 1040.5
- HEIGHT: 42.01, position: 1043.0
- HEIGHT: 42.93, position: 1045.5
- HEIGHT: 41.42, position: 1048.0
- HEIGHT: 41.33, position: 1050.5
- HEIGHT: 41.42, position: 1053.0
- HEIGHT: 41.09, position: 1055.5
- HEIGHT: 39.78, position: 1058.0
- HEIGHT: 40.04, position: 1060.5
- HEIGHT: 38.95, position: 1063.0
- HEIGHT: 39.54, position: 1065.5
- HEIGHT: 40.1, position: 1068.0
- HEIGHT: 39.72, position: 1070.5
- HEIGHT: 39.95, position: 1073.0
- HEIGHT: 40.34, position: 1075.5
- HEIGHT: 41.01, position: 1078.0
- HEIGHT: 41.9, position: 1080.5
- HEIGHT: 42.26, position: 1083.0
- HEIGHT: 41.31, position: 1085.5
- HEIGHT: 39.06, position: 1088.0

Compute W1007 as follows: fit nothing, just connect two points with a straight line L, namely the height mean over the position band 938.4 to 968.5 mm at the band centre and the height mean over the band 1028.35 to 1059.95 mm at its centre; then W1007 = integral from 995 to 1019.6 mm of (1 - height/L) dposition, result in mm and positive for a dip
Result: 7.6 mm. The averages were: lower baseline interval 39.1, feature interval 28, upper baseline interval 41.5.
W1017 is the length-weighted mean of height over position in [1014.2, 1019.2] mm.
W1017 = 38.6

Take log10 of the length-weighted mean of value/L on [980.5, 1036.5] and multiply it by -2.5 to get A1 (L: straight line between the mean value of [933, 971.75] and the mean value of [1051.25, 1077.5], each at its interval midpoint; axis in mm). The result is 0.30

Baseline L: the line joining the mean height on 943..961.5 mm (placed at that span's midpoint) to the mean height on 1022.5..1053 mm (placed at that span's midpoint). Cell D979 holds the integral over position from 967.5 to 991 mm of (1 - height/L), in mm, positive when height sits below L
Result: 6.5 mm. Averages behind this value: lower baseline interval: 39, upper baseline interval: 41.6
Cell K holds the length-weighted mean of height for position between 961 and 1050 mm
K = 33.1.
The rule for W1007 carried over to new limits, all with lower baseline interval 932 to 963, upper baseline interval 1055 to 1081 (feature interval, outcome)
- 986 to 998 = 6.6 mm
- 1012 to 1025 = 0.3 mm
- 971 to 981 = 1.9 mm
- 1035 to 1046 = -0.5 mm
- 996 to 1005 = 4.6 mm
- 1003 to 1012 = 2.5 mm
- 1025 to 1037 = -0.5 mm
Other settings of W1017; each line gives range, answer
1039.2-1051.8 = 41.7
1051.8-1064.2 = 40.3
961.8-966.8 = 39.9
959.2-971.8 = 38.8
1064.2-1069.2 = 39.8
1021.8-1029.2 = 40.7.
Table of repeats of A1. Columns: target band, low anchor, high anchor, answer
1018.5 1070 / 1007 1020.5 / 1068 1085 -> -0.08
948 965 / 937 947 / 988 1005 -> -0.16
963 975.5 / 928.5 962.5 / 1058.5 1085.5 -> 0.07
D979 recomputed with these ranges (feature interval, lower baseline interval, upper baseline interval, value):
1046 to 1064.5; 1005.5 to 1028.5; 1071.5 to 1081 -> -0.66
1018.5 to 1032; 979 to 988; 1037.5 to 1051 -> -1.53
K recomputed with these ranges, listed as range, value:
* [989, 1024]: 27.6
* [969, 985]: 31.1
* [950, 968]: 39.2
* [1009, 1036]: 39.2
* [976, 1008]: 22.3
